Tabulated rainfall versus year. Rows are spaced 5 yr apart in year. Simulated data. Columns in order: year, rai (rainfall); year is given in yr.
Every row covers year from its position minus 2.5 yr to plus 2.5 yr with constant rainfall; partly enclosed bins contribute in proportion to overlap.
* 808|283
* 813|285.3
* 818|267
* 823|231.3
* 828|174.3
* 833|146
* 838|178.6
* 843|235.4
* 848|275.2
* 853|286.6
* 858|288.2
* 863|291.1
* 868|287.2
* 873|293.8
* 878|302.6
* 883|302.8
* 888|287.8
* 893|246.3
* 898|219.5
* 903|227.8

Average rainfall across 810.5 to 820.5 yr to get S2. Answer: 276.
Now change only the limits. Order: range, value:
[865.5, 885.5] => 297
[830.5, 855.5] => 224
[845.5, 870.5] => 286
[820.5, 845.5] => 193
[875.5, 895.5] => 285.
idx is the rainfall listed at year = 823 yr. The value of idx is 231.3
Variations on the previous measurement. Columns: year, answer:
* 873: 293.8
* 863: 291.1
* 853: 286.6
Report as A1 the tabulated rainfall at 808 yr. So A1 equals 283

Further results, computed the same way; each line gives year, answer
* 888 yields 287.8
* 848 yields 275.2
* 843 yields 235.4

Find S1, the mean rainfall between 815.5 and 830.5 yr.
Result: 224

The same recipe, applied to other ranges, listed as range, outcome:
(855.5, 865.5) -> 290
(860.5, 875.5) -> 291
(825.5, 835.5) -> 160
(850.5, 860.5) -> 287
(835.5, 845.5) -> 207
